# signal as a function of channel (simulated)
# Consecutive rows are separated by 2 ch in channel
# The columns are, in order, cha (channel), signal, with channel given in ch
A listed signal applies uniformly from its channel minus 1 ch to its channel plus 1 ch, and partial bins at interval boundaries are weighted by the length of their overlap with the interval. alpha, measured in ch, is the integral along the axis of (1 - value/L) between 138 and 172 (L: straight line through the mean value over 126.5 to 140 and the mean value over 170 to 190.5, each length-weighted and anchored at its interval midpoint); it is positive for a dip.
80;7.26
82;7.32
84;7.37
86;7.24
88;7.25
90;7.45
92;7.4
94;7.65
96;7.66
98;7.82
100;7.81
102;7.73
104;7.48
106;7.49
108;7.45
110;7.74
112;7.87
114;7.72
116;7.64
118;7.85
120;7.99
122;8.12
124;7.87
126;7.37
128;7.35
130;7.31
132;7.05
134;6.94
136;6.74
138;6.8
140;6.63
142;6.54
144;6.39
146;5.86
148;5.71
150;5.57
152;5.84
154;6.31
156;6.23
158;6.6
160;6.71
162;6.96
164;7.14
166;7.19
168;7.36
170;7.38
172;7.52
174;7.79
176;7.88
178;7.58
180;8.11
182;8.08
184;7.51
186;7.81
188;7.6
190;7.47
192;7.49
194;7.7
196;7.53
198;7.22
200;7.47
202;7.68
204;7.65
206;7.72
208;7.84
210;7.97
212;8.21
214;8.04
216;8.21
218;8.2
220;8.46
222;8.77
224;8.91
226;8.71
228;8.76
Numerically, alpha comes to 3.6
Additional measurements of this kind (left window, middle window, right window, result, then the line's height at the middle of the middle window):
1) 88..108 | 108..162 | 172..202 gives 4.62 ch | 7.61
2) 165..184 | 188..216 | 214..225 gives 1.52 ch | 8.15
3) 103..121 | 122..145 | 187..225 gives 2.05 ch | 7.74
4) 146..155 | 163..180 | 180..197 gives -1.62 ch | 6.86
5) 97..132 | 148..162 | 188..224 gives 2.77 ch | 7.76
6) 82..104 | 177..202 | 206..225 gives 1.45 ch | 8.1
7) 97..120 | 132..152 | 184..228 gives 3.66 ch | 7.79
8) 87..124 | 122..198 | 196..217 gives 6.33 ch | 7.74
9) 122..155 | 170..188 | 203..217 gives -0.85 ch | 7.4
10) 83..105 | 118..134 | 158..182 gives -0.16 ch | 7.48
